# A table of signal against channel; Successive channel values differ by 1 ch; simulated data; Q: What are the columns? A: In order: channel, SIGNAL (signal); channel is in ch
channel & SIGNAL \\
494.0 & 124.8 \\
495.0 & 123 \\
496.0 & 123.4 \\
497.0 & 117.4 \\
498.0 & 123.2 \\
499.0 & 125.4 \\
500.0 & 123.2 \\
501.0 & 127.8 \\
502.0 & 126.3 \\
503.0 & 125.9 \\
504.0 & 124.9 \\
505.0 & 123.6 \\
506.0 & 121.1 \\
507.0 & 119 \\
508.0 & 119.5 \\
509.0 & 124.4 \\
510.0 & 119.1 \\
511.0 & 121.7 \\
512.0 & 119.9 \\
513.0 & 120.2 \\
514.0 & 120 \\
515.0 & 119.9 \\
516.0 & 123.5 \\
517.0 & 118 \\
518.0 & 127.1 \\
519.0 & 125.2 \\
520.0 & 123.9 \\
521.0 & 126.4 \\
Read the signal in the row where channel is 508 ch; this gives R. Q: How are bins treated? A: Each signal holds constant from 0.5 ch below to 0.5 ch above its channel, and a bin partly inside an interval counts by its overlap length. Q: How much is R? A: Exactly 119.5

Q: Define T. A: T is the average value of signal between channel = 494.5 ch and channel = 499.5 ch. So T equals 122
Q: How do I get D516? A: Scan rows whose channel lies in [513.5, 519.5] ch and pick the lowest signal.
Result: 118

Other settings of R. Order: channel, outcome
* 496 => 123.4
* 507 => 119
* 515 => 119.9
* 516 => 123.5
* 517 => 118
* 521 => 126.4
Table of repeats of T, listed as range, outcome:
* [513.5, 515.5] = 120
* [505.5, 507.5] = 120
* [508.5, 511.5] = 122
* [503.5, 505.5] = 124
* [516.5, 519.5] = 123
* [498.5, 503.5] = 126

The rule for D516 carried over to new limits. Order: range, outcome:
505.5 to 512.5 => 119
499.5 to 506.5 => 121.1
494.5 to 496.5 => 123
